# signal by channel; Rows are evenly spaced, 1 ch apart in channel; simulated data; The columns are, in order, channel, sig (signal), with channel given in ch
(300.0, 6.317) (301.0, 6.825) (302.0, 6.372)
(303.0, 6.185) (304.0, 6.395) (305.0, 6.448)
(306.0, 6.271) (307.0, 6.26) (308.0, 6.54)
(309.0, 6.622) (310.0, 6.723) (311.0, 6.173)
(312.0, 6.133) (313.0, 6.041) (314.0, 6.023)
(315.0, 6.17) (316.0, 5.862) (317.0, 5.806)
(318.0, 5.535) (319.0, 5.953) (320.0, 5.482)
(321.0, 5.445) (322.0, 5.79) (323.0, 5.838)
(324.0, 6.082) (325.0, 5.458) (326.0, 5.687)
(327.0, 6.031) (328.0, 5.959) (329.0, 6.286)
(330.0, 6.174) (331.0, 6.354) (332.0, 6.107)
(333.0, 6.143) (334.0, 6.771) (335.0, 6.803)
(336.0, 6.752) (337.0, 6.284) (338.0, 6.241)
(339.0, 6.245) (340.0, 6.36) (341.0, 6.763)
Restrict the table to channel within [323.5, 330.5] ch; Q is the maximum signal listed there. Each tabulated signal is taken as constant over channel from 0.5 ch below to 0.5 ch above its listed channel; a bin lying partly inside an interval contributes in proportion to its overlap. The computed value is 6.286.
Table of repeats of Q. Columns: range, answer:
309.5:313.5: 6.723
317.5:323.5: 5.953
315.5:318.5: 5.862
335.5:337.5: 6.752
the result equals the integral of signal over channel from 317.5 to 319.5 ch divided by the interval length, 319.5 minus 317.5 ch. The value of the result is 5.74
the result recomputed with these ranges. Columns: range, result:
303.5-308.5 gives 6.38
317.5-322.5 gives 5.64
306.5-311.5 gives 6.46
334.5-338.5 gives 6.52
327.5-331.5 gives 6.19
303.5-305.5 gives 6.42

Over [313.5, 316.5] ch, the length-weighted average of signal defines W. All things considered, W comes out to 6.02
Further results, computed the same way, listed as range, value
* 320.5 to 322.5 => 5.62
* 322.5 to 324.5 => 5.96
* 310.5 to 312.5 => 6.15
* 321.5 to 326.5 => 5.77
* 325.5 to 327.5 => 5.86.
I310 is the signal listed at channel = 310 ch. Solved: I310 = 6.723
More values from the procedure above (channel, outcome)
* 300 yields 6.317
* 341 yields 6.763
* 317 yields 5.806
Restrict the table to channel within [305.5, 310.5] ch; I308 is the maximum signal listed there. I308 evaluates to 6.723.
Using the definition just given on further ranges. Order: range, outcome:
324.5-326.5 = 5.687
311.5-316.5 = 6.17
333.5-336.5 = 6.803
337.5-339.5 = 6.245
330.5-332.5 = 6.354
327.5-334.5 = 6.771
